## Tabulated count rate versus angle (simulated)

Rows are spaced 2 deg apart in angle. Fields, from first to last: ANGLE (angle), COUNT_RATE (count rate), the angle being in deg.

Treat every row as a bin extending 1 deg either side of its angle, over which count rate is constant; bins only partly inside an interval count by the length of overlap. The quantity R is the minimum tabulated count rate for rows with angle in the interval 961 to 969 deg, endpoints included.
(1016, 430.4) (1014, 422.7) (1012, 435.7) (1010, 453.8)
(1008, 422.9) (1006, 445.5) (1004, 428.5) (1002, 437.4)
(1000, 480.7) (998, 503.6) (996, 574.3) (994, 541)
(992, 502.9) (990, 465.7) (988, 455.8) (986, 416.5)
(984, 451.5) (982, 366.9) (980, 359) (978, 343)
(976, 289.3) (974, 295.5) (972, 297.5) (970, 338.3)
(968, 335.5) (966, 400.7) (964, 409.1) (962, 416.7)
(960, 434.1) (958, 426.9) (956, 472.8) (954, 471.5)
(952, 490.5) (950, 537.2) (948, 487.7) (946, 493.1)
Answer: 335.5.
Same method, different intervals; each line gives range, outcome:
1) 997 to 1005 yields 428.5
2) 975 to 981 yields 289.3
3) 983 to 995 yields 416.5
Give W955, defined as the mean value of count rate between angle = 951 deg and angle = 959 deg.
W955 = 465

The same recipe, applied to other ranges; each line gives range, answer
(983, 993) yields 458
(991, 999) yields 530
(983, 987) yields 434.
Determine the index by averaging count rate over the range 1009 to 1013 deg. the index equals 445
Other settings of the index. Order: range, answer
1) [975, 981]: 330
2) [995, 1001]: 520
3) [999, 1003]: 459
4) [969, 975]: 310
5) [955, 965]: 432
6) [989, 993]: 484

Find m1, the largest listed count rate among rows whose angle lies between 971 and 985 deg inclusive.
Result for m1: 451.5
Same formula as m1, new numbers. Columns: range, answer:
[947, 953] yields 537.2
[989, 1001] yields 574.3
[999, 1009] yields 480.7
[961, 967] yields 416.7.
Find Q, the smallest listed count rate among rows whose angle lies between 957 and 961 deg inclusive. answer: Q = 426.9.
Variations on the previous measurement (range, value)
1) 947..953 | 487.7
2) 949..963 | 416.7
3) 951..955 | 471.5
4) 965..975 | 295.5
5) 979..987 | 359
